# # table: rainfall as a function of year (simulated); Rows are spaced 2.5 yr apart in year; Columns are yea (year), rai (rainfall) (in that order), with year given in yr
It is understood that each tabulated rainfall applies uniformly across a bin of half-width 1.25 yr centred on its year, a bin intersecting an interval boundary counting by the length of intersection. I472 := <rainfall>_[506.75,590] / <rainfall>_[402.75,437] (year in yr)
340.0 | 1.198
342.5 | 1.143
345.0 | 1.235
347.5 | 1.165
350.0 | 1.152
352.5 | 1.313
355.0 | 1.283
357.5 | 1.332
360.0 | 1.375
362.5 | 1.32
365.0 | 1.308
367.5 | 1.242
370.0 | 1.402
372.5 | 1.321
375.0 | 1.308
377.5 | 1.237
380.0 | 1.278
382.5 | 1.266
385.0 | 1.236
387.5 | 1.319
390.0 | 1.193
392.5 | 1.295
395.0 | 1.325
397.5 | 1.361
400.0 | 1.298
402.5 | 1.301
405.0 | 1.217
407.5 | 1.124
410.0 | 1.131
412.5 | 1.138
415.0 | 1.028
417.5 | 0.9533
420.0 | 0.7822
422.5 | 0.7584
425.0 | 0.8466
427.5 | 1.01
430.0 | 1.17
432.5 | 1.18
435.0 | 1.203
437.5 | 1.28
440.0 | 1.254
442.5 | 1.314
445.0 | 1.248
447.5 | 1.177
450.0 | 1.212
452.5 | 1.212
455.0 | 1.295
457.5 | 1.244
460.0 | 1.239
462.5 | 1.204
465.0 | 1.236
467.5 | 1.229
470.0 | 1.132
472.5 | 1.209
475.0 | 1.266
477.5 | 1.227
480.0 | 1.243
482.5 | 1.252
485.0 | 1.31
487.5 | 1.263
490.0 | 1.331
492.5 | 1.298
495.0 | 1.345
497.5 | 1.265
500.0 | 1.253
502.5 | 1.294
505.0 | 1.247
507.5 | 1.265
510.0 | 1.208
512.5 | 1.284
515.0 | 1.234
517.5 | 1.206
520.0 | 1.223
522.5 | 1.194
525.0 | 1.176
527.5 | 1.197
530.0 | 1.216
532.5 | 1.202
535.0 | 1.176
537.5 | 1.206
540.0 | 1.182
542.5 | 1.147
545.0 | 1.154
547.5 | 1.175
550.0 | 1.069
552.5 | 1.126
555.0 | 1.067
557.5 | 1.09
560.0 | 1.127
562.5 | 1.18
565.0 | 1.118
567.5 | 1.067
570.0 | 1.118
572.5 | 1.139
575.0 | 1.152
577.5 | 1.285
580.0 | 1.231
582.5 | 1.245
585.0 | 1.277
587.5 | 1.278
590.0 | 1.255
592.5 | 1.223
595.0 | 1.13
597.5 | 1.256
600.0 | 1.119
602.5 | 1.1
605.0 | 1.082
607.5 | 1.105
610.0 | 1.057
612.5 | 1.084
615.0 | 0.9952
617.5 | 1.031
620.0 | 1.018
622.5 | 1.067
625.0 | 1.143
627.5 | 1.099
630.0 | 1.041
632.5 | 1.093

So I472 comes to 1.12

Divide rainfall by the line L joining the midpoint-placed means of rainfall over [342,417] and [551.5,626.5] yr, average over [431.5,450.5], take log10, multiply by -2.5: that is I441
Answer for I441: -0.01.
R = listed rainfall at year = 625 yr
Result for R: 1.143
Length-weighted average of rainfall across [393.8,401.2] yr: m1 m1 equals 1.33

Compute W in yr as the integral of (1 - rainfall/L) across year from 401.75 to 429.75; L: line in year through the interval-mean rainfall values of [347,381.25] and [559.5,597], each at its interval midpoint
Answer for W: 5.3 yr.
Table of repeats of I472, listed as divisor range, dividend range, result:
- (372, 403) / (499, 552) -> 0.94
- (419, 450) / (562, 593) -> 1.08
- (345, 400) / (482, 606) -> 0.93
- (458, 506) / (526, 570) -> 0.91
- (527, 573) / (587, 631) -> 0.97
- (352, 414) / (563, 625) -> 0.90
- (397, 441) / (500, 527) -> 1.11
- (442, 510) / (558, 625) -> 0.91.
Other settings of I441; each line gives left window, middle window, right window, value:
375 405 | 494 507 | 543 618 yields -0.067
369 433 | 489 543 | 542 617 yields -0.072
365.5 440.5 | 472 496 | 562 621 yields -0.096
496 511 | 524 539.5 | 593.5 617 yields 0.017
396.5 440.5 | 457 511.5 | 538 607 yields -0.110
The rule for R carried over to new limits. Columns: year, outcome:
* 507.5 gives 1.265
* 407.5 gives 1.124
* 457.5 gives 1.244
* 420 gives 0.7822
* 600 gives 1.119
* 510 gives 1.208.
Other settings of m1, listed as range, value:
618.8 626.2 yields 1.08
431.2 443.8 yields 1.25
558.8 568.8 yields 1.12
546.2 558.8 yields 1.11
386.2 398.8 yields 1.3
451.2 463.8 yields 1.24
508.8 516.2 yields 1.24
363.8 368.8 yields 1.28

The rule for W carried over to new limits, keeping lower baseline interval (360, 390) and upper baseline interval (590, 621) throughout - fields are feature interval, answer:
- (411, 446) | 4.7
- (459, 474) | 0.1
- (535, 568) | 0.5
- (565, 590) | -1.5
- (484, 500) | -1.3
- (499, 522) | -1.2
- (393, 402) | -0.3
